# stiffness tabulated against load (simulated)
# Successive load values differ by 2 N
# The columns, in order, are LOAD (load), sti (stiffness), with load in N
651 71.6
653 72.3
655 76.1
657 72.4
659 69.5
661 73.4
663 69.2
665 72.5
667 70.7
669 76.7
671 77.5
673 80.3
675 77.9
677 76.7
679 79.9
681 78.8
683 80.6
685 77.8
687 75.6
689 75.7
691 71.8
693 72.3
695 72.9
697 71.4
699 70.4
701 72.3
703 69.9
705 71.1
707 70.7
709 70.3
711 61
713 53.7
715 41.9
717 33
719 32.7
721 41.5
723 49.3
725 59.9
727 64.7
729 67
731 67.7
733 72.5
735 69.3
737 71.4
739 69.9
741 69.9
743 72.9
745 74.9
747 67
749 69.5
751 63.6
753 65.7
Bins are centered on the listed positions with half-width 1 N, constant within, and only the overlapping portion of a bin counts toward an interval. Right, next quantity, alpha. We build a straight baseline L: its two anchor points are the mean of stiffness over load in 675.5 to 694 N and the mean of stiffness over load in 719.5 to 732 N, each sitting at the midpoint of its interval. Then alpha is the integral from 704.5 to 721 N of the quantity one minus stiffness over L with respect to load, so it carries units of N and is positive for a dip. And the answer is 2.83 N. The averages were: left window 76.6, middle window 53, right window 57.3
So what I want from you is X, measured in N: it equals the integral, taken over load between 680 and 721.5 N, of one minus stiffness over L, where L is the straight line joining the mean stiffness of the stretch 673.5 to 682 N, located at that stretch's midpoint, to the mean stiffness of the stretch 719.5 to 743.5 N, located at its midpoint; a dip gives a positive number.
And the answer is 4.2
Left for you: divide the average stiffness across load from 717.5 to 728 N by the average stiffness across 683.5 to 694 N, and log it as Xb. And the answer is 0.7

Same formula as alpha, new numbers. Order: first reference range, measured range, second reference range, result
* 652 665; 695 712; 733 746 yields 0.46 N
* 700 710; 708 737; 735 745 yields 5.92 N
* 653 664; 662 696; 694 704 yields -1.87 N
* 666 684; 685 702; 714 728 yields -2.14 N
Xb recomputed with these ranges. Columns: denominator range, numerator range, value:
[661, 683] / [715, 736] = 0.72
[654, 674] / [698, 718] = 0.83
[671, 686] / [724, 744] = 0.87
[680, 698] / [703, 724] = 0.71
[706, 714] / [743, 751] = 1.09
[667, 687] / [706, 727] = 0.67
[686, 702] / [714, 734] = 0.73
